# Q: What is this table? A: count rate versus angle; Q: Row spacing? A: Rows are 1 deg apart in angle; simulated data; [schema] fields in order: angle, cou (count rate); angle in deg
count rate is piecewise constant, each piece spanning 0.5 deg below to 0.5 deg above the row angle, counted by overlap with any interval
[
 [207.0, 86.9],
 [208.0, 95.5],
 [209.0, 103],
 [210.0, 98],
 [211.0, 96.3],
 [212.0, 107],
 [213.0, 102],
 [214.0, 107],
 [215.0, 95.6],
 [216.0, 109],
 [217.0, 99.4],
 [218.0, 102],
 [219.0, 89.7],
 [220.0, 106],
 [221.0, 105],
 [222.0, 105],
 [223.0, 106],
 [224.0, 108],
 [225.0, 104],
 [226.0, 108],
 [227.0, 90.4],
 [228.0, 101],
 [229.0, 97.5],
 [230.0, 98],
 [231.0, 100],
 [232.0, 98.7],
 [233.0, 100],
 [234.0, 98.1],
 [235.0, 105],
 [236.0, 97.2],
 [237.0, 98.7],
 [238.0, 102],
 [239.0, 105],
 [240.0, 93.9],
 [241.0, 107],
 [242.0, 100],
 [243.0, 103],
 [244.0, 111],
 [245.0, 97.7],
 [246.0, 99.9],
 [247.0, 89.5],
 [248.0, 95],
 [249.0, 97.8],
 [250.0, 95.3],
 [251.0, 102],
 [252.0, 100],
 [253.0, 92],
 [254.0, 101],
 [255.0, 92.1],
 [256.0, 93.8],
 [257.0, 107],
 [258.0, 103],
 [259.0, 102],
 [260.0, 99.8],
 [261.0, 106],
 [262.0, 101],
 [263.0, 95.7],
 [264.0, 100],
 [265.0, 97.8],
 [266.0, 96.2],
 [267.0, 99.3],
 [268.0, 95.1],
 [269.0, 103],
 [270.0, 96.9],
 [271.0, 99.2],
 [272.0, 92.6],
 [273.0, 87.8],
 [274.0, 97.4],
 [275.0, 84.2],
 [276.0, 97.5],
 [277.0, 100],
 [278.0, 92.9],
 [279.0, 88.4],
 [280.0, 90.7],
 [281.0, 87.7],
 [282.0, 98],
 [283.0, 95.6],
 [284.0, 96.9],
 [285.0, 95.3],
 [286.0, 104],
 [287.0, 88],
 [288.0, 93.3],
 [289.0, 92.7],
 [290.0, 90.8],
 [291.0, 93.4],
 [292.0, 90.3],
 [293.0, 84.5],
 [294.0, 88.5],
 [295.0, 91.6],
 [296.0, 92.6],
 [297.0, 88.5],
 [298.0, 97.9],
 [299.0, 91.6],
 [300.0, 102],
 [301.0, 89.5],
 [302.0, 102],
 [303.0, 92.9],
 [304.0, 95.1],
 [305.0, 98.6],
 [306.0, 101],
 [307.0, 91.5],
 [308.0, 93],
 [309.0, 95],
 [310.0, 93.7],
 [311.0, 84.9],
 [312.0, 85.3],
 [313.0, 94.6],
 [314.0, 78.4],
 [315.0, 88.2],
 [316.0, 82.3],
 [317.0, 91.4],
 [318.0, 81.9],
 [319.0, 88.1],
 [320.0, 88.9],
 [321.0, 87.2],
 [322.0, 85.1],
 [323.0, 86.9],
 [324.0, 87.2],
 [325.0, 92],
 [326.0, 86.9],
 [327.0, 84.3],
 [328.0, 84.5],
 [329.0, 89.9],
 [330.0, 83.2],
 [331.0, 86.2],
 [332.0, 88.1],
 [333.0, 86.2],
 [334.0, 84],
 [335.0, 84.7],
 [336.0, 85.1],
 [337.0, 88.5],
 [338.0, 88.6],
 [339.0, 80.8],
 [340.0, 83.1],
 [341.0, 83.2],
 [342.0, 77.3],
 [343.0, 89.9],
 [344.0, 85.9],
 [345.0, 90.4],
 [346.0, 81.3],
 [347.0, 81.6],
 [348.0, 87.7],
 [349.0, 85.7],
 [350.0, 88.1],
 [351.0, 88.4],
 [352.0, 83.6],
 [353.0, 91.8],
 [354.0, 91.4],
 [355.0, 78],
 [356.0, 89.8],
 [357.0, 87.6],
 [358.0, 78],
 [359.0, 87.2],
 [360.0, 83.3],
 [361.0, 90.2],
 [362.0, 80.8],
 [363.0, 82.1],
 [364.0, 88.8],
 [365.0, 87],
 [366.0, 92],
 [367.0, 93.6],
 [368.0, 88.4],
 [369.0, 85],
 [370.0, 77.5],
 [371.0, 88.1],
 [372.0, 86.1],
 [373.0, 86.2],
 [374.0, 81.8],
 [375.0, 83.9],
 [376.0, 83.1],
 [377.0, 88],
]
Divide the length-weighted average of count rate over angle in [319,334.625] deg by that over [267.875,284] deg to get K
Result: 0.9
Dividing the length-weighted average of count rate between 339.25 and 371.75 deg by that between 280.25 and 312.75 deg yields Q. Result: 0.92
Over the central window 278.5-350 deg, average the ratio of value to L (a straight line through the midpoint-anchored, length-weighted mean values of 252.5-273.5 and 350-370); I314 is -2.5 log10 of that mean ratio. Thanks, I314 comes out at 0.03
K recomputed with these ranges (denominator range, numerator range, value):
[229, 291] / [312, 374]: 0.88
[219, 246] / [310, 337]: 0.85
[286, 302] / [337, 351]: 0.92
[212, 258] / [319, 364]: 0.85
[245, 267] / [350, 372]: 0.88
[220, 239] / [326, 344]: 0.84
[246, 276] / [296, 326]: 0.93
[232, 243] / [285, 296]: 0.91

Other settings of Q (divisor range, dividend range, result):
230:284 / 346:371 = 0.88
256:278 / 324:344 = 0.87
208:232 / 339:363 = 0.84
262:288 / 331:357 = 0.90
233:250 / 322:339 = 0.87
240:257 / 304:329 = 0.90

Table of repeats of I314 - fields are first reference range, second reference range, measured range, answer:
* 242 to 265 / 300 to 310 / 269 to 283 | 0.045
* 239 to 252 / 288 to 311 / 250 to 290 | 0.003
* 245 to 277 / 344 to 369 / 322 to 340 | 0.040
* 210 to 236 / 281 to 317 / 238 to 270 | -0.018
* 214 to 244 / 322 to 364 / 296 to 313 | -0.034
